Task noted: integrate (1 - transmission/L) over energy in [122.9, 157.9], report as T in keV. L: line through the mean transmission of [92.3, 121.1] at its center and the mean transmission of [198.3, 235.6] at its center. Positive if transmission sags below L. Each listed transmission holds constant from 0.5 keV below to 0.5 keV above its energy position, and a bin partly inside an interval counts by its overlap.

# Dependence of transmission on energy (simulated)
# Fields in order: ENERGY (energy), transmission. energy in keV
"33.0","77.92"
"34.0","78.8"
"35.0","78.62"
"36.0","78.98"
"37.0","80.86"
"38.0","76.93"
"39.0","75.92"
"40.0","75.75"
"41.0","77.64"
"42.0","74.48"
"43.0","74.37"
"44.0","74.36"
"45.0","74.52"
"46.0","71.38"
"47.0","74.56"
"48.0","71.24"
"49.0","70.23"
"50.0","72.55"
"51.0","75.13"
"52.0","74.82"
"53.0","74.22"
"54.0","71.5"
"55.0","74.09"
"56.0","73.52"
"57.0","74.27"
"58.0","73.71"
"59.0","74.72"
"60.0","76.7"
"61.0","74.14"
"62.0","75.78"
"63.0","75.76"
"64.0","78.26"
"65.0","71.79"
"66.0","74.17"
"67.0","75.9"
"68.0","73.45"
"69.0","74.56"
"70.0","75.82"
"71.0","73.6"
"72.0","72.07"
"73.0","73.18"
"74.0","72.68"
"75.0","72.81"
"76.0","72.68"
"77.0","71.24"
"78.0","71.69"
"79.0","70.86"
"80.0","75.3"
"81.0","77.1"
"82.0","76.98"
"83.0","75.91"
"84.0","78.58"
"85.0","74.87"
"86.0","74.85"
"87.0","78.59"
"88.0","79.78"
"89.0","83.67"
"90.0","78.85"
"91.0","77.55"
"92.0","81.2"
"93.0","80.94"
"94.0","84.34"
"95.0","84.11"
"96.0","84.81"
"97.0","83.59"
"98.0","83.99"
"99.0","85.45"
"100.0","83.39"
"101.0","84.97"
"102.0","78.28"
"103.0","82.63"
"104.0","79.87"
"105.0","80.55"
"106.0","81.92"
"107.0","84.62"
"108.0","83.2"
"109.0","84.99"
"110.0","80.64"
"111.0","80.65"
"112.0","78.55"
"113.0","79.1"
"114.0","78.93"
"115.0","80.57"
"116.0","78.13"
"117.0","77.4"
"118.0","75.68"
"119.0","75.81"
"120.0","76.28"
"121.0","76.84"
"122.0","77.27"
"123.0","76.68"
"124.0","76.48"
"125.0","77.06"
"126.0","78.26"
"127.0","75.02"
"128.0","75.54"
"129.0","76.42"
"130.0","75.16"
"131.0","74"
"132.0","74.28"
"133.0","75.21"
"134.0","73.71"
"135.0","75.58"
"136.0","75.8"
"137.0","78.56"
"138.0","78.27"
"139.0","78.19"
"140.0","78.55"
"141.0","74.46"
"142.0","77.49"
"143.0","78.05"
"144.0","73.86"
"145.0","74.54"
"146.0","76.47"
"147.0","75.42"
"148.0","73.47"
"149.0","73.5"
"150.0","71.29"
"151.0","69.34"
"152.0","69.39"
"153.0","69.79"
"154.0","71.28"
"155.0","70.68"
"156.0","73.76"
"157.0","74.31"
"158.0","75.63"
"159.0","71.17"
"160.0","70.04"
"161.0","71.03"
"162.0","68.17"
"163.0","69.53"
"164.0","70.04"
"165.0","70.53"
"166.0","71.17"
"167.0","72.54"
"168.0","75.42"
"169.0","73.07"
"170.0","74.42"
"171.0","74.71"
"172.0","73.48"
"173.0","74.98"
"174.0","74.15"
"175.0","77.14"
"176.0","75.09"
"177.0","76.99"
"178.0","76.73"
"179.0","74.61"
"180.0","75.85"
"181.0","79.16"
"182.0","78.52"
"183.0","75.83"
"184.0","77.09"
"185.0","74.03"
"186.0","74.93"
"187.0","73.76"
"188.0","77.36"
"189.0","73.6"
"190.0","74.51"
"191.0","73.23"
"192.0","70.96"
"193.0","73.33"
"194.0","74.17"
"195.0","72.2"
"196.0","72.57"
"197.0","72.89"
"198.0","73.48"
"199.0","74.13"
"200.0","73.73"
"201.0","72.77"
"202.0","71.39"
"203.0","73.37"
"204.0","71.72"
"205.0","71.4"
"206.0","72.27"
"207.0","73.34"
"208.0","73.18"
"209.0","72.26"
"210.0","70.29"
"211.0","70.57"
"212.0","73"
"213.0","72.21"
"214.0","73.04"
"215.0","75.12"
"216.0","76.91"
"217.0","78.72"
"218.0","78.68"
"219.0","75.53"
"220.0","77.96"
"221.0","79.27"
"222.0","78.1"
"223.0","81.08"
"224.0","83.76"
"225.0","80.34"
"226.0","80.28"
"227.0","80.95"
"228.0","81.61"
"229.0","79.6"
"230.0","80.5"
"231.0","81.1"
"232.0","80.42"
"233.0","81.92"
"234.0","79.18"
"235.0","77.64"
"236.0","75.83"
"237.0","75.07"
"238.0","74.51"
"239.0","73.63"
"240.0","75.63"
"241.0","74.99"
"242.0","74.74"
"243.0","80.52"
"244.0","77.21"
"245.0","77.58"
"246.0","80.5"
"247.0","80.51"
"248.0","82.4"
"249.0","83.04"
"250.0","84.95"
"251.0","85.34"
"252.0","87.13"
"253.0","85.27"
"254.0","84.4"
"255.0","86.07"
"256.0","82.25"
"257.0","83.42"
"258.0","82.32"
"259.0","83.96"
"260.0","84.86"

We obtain 2.12 keV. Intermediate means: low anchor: 81.1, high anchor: 76.4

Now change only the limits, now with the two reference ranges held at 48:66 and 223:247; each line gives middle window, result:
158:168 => 0.8 keV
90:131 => -2.4 keV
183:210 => 1.5 keV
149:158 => 0.6 keV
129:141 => 0.0 keV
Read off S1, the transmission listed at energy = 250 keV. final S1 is 84.95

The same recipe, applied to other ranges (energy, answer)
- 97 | 83.59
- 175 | 77.14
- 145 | 74.54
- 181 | 79.16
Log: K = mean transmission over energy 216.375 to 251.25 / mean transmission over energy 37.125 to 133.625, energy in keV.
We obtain 1.03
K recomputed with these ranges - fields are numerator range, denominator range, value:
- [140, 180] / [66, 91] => 0.98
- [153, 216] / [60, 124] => 0.94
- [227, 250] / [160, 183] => 1.07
